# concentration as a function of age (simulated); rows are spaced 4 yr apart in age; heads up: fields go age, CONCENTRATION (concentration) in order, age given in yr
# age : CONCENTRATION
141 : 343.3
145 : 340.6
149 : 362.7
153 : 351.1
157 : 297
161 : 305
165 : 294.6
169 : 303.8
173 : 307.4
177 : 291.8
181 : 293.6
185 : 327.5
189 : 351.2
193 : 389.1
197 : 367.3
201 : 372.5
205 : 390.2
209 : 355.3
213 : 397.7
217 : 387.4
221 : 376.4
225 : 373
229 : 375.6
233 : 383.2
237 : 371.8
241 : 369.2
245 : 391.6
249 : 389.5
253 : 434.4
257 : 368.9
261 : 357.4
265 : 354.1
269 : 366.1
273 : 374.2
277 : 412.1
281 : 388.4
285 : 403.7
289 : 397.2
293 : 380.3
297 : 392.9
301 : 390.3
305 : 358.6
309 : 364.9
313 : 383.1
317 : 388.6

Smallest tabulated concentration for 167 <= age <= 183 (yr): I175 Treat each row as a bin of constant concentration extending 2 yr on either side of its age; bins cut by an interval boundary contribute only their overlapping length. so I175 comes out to 291.8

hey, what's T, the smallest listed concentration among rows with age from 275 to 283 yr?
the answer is 388.4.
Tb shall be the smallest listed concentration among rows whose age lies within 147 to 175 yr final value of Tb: 294.6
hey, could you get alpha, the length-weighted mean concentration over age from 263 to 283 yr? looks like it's 379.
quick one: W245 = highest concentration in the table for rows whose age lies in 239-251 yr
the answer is 391.6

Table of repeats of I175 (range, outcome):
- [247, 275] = 354.1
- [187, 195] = 351.2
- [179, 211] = 293.6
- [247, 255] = 389.5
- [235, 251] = 369.2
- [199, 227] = 355.3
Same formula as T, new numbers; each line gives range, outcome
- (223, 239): 371.8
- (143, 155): 340.6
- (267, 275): 366.1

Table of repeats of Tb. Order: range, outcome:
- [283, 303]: 380.3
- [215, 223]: 376.4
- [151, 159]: 297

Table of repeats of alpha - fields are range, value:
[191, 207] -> 380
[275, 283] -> 400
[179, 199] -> 346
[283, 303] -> 393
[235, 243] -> 370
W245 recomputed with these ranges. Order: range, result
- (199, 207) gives 390.2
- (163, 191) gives 351.2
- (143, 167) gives 362.7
